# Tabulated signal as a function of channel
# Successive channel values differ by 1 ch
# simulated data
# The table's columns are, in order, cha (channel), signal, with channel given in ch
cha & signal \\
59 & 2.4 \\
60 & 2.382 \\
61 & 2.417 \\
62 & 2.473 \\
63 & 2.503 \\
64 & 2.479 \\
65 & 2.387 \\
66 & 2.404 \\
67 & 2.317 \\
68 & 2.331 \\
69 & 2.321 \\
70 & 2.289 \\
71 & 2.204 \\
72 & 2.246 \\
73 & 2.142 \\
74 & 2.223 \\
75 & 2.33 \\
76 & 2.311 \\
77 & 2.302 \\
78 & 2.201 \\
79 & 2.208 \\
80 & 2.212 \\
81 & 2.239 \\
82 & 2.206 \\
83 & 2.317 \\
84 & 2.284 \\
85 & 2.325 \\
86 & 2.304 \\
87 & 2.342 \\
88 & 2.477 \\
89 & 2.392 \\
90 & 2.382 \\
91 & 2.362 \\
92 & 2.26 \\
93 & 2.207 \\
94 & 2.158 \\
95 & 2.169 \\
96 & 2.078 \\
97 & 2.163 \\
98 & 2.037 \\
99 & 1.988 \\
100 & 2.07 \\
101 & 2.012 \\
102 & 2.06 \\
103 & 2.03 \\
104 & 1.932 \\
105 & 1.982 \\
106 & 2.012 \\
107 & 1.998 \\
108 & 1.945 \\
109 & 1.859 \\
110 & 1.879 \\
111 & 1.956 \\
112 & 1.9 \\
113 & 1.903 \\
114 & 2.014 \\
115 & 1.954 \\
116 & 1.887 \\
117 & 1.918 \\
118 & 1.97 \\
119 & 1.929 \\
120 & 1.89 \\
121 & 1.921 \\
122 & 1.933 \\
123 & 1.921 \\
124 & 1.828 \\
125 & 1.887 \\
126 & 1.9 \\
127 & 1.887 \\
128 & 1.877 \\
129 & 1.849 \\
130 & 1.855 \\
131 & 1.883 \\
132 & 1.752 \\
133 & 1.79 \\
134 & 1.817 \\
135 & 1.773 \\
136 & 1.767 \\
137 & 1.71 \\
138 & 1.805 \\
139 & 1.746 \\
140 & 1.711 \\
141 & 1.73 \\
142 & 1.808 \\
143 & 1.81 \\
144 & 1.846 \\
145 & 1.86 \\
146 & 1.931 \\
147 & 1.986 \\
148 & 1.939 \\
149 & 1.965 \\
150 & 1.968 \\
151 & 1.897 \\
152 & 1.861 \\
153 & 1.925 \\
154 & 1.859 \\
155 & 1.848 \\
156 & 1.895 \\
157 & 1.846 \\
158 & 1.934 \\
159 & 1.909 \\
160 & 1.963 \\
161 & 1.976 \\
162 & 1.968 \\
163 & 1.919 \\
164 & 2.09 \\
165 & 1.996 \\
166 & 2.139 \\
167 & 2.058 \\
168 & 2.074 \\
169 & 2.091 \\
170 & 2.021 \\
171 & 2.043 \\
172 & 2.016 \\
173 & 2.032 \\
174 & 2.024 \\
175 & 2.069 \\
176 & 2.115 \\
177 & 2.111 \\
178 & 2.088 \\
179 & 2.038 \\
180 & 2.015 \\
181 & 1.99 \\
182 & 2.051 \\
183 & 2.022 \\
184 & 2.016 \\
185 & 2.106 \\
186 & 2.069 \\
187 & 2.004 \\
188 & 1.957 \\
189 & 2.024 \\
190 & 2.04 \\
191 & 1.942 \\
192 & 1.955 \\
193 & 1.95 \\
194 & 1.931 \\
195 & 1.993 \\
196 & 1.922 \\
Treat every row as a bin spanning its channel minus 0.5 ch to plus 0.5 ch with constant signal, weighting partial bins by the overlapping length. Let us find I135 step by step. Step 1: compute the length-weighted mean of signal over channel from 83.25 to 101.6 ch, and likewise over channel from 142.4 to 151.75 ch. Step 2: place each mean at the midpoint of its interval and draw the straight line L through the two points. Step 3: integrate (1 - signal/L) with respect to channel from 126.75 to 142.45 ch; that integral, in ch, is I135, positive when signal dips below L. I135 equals 1.5 ch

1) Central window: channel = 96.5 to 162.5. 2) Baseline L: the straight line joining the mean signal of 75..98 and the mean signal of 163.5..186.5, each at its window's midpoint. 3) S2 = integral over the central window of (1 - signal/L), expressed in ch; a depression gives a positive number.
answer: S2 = 7.92 ch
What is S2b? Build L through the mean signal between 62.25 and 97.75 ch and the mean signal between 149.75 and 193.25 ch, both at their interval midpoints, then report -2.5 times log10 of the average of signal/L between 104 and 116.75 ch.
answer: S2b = 0.13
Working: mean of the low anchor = 2.29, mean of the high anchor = 2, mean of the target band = 1.94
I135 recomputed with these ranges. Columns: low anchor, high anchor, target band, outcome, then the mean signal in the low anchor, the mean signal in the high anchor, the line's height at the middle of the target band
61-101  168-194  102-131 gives 3.48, 2.27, 2.03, 2.19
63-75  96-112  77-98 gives -1.13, 2.31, 1.99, 2.14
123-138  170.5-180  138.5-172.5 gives 0.47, 1.83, 2.06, 1.96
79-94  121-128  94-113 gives 1.01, 2.3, 1.89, 2.12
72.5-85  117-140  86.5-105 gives -0.46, 2.25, 1.85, 2.11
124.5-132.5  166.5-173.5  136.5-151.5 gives 0.65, 1.86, 2.05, 1.93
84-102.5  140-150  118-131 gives 0.74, 2.21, 1.87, 2.01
